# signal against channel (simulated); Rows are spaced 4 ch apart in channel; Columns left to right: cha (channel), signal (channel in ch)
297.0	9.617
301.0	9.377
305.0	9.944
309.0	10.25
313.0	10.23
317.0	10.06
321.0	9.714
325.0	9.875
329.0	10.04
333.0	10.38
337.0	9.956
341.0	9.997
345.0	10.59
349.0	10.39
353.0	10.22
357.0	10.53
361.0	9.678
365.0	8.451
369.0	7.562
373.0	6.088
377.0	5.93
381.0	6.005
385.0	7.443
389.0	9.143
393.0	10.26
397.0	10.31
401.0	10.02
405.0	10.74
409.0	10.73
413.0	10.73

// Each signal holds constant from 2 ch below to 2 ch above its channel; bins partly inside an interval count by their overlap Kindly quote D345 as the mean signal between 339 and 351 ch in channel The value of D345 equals 10.3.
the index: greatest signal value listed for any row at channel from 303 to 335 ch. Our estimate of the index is 10.38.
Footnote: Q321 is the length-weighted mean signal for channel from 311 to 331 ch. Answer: 9.98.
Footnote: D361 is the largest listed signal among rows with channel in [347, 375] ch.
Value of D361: 10.53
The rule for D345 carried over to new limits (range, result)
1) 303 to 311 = 10.1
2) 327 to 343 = 10.1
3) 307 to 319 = 10.2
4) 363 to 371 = 8.01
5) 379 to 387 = 6.72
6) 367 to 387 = 6.61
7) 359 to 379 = 7.54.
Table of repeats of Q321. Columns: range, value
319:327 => 9.79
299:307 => 9.66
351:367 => 9.72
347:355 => 10.3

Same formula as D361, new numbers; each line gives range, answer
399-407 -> 10.74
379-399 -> 10.31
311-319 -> 10.23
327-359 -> 10.59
